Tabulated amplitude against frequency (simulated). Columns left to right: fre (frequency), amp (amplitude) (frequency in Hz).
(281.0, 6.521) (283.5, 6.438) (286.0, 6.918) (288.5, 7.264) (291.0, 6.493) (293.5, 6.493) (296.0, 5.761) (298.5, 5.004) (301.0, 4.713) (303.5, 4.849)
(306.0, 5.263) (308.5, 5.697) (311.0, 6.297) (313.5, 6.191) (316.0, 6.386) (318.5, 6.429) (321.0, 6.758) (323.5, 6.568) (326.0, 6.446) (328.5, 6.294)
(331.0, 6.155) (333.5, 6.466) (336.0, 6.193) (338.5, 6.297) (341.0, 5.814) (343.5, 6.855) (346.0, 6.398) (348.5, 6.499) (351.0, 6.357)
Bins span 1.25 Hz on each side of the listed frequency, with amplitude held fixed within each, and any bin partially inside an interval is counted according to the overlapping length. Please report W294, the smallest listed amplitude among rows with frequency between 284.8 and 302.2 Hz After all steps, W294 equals 4.713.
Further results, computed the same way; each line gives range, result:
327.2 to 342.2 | 5.814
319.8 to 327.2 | 6.446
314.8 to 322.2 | 6.386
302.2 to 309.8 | 4.849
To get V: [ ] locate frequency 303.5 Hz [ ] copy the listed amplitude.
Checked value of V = 4.849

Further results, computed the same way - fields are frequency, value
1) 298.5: 5.004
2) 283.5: 6.438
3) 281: 6.521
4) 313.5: 6.191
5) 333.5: 6.466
